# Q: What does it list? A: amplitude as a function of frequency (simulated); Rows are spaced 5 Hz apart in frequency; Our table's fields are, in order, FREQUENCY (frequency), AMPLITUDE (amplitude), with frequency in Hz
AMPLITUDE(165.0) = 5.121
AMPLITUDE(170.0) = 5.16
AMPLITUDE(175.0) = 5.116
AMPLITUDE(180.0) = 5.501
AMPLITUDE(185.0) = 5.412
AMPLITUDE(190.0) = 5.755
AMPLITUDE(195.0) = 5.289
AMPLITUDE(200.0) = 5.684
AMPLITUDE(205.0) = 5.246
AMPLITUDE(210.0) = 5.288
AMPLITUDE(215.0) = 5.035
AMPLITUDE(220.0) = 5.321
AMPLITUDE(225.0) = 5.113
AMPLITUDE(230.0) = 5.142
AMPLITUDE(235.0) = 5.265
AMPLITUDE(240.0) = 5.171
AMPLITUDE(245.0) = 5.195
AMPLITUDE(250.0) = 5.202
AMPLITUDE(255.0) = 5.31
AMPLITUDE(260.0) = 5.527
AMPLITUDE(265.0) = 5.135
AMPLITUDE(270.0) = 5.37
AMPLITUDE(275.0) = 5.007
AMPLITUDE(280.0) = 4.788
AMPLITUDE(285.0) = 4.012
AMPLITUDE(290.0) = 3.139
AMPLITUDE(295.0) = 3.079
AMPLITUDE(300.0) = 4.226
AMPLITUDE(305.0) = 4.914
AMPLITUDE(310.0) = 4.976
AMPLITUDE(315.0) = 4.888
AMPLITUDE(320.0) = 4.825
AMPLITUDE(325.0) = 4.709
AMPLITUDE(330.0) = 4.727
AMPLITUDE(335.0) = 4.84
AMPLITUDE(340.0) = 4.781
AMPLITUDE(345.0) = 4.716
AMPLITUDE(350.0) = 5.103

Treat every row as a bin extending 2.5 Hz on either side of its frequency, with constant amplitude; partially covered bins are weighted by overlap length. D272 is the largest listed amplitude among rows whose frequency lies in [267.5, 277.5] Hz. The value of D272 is 5.37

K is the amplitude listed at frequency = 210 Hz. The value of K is 5.288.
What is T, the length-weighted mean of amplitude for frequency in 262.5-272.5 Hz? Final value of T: 5.25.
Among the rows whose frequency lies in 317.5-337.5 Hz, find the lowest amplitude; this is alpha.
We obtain 4.709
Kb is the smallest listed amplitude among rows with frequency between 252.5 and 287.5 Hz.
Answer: 4.012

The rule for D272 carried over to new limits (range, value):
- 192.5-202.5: 5.684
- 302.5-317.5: 4.976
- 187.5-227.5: 5.755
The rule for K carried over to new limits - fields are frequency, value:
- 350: 5.103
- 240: 5.171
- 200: 5.684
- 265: 5.135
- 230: 5.142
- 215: 5.035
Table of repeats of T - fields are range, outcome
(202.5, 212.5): 5.27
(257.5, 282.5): 5.17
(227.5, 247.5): 5.19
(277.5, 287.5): 4.4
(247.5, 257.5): 5.26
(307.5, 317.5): 4.93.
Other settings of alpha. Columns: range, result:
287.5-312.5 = 3.079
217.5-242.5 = 5.113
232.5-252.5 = 5.171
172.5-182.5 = 5.116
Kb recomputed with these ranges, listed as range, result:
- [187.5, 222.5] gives 5.035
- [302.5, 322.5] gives 4.825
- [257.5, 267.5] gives 5.135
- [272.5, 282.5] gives 4.788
